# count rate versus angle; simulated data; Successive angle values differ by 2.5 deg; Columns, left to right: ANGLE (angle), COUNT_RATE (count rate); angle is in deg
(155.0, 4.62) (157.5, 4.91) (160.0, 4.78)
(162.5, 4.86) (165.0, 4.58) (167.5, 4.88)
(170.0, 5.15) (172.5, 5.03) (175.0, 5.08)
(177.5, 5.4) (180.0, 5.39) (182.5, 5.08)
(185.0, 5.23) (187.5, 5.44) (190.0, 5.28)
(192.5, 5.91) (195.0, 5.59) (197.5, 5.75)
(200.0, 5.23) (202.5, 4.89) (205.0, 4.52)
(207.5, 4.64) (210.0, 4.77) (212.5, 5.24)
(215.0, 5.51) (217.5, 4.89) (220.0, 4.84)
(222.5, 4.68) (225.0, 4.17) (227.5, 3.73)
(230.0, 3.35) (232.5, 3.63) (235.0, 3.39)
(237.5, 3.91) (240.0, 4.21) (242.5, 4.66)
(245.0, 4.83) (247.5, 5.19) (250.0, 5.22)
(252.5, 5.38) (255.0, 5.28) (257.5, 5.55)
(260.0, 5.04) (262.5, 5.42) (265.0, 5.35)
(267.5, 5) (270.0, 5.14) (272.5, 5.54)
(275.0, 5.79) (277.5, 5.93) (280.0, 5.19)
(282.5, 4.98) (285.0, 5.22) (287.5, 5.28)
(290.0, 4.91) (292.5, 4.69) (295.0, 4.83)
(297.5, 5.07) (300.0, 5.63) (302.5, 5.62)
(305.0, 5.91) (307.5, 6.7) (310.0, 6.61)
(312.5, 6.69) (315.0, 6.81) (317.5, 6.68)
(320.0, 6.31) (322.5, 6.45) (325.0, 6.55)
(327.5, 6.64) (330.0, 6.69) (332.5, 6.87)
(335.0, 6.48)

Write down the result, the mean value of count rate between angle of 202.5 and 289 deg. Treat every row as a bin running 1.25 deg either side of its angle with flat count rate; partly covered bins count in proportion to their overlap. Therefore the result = 4.87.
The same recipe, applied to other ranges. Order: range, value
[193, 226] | 5.01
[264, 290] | 5.32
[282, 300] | 5.04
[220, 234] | 3.99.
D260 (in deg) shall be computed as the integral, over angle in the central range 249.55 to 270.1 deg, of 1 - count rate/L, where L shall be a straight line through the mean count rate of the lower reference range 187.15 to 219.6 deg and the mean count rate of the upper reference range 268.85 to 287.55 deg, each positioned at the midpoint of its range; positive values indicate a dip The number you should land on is 0.3 deg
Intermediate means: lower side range 5.19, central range 5.27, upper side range 5.39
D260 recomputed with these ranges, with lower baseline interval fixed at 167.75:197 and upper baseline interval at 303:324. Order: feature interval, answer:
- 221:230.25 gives 2.6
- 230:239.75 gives 3.6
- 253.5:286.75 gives 4.1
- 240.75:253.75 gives 1.9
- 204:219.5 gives 1.8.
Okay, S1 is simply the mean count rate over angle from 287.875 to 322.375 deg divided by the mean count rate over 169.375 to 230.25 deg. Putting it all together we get 1.17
